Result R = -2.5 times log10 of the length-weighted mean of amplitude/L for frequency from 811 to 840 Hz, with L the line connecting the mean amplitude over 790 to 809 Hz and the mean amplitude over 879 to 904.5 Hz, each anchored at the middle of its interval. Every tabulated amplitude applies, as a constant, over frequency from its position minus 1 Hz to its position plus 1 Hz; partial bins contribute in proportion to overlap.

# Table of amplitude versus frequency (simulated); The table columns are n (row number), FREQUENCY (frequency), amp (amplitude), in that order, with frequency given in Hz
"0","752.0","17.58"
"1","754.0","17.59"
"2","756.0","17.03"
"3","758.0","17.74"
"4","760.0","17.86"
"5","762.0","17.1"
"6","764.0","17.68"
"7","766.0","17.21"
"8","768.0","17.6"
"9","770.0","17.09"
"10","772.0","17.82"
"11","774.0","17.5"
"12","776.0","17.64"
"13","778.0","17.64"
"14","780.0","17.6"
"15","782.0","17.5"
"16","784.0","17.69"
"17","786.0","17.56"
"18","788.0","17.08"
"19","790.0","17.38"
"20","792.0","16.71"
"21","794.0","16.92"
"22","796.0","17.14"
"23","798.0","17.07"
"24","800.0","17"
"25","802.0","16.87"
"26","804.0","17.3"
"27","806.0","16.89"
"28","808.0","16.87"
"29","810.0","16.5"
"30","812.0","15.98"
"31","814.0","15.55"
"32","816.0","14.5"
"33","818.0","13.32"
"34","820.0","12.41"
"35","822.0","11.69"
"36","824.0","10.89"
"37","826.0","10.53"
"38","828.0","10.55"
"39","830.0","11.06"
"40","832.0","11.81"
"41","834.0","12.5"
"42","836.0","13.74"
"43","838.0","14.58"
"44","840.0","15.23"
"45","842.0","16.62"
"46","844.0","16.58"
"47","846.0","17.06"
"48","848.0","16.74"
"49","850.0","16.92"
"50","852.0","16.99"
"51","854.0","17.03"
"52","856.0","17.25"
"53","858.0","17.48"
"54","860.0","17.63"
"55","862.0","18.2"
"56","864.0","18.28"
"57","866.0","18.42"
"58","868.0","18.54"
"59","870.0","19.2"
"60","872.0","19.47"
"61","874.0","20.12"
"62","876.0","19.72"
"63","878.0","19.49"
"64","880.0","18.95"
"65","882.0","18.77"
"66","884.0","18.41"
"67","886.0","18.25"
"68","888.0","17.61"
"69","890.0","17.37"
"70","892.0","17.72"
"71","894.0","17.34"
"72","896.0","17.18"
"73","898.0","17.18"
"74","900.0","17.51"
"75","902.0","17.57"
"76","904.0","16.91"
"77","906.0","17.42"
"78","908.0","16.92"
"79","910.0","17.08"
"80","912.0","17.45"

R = 0.315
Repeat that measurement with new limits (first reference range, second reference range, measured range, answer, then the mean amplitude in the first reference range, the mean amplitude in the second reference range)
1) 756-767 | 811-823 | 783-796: -0.102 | 17.5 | 13.9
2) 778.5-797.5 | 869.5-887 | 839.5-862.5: 0.098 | 17.3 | 19.2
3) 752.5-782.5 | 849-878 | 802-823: 0.176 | 17.5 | 18.3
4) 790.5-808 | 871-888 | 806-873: 0.168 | 17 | 19.1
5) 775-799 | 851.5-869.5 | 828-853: 0.193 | 17.3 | 17.8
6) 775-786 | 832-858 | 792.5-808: 0.004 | 17.6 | 15.8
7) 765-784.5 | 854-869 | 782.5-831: 0.159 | 17.5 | 17.9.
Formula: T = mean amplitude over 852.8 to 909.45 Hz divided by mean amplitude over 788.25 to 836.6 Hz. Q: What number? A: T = 1.23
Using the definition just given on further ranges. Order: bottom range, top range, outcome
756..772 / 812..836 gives 0.71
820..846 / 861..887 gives 1.44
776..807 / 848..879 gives 1.06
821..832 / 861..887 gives 1.72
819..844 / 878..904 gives 1.40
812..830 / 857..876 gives 1.49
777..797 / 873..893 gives 1.08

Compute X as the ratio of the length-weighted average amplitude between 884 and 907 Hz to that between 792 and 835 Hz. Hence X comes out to 1.21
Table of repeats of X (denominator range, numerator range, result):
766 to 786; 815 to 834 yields 0.68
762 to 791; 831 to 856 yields 0.89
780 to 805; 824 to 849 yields 0.80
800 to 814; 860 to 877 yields 1.13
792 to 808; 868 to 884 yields 1.13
